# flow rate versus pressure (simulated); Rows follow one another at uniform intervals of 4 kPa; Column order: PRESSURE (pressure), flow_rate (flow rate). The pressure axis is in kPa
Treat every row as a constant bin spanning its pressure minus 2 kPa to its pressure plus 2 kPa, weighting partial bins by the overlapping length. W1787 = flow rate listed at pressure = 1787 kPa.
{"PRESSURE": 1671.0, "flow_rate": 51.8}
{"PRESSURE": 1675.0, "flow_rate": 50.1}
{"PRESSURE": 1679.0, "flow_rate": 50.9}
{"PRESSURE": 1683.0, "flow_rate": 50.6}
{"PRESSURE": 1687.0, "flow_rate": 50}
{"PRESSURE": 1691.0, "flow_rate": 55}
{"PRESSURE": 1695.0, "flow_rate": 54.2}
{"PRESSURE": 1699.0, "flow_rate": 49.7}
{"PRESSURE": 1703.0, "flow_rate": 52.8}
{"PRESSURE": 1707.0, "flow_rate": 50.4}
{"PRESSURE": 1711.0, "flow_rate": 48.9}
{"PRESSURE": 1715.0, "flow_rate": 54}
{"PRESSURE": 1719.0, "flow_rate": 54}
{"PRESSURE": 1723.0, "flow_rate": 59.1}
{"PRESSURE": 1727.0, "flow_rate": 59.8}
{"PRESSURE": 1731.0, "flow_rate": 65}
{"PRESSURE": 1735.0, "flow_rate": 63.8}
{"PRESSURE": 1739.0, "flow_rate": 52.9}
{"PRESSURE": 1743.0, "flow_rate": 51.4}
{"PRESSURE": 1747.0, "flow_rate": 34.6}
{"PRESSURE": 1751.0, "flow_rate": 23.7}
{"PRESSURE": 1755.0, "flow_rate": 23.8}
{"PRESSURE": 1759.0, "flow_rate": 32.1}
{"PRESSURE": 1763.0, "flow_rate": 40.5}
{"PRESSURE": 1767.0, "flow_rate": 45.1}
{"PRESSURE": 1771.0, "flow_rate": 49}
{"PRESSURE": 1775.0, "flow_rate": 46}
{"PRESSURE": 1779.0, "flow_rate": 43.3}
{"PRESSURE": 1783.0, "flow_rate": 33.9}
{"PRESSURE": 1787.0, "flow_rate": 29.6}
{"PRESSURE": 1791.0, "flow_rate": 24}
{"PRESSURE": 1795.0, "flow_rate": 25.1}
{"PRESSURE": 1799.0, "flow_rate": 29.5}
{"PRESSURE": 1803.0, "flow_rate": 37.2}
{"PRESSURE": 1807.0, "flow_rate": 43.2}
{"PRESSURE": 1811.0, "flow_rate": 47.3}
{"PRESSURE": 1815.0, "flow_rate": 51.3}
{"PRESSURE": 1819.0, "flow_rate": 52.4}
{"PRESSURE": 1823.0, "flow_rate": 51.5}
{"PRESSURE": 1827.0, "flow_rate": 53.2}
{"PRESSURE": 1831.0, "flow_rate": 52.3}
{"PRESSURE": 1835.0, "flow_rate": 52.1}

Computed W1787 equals 29.6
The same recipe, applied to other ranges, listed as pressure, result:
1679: 50.9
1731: 65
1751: 23.7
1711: 48.9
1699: 49.7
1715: 54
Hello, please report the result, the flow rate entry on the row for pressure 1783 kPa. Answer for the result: 33.9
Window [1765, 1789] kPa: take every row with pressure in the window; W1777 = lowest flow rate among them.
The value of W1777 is 29.6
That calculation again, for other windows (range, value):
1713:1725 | 54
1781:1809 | 24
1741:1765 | 23.7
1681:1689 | 50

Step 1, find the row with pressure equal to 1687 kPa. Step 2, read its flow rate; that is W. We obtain 50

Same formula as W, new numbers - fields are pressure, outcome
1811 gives 47.3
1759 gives 32.1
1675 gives 50.1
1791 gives 24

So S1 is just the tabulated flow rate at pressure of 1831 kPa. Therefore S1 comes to 52.3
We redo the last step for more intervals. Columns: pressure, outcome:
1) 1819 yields 52.4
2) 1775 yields 46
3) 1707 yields 50.4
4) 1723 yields 59.1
